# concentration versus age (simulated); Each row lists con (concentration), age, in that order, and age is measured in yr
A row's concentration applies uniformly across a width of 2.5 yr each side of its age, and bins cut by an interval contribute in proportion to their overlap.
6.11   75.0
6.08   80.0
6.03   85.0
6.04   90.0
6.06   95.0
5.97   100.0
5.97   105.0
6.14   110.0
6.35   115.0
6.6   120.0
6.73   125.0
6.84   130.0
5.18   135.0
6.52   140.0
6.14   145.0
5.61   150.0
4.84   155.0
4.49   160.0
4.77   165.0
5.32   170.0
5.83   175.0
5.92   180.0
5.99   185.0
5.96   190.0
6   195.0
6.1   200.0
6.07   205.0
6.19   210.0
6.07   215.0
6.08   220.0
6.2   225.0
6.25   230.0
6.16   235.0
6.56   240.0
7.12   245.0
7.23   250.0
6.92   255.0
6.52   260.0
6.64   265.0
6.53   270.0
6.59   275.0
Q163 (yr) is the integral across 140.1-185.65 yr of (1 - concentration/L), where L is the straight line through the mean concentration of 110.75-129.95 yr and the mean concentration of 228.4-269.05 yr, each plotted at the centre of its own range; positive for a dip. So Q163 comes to 7.8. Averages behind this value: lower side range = 6.56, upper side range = 6.68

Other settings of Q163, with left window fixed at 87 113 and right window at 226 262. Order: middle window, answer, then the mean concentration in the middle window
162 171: 1.9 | 4.97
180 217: 2.4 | 6.05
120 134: -1.0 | 6.58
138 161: 2.5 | 5.57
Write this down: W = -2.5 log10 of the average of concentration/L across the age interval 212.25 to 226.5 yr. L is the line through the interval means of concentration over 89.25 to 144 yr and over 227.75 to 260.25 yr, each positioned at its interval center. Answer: 0.084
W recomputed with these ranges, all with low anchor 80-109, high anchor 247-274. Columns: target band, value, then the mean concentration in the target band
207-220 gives 0.075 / 6.12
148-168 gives 0.270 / 4.92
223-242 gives 0.059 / 6.29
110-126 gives -0.060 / 6.48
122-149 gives -0.008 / 6.25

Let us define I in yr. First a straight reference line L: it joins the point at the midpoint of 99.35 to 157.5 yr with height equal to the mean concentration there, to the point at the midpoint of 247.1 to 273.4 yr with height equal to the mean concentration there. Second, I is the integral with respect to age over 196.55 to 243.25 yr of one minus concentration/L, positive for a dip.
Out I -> 2.6 yr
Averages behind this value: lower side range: 6.08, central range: 6.2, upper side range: 6.77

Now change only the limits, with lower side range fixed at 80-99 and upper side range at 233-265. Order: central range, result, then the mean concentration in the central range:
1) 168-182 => 1.6 yr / 5.7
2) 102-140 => -0.6 yr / 6.27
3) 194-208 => 1.0 yr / 6.07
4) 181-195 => 1.1 yr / 5.97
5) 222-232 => 0.7 yr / 6.22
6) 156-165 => 2.5 yr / 4.63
